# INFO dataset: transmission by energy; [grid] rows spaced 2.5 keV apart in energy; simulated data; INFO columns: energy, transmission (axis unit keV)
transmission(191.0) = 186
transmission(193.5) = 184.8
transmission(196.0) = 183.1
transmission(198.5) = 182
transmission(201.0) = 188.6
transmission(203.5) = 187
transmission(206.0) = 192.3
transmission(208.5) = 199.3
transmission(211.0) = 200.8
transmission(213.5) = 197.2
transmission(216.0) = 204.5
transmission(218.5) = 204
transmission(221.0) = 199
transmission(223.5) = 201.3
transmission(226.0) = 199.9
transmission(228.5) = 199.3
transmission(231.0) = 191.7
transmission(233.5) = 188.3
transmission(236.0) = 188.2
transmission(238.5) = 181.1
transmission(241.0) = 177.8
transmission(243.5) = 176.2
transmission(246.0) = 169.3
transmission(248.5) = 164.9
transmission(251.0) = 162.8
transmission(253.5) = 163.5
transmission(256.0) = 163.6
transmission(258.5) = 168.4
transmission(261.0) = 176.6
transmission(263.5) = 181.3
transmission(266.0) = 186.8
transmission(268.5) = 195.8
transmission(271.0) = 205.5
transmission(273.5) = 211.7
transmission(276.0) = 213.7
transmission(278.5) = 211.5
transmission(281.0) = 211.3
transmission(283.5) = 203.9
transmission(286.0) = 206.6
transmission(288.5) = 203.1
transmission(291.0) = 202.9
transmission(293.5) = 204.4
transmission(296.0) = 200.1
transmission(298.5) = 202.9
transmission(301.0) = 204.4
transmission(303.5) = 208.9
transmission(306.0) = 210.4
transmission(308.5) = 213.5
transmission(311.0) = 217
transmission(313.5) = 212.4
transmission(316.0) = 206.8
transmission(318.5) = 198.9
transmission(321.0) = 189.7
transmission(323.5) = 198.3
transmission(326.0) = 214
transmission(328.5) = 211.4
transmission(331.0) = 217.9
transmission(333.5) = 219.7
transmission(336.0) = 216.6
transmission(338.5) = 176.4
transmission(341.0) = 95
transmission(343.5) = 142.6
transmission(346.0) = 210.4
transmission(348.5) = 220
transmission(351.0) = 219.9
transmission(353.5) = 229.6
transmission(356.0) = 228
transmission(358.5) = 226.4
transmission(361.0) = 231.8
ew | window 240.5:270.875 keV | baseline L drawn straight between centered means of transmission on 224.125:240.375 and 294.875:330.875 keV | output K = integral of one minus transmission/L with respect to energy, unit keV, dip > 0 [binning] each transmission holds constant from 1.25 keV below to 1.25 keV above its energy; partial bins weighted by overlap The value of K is 3.2 keV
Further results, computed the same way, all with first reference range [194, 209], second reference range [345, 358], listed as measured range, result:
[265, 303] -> 0.4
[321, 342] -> 2.2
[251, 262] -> 1.8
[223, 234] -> -0.1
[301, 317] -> 0.1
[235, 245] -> 0.8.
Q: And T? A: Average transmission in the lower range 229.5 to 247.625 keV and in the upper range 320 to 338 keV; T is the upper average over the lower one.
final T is 1.1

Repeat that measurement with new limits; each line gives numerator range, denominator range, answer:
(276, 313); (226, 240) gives 1.09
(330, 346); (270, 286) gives 0.86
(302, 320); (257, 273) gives 1.12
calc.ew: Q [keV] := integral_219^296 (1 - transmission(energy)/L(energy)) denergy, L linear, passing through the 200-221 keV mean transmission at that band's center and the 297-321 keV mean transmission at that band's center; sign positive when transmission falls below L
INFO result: 4.3 keV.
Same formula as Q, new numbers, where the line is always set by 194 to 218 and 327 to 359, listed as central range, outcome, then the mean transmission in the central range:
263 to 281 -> -0.5 keV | 202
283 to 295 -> -0.4 keV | 204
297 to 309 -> -0.6 keV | 208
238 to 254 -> 2.0 keV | 171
